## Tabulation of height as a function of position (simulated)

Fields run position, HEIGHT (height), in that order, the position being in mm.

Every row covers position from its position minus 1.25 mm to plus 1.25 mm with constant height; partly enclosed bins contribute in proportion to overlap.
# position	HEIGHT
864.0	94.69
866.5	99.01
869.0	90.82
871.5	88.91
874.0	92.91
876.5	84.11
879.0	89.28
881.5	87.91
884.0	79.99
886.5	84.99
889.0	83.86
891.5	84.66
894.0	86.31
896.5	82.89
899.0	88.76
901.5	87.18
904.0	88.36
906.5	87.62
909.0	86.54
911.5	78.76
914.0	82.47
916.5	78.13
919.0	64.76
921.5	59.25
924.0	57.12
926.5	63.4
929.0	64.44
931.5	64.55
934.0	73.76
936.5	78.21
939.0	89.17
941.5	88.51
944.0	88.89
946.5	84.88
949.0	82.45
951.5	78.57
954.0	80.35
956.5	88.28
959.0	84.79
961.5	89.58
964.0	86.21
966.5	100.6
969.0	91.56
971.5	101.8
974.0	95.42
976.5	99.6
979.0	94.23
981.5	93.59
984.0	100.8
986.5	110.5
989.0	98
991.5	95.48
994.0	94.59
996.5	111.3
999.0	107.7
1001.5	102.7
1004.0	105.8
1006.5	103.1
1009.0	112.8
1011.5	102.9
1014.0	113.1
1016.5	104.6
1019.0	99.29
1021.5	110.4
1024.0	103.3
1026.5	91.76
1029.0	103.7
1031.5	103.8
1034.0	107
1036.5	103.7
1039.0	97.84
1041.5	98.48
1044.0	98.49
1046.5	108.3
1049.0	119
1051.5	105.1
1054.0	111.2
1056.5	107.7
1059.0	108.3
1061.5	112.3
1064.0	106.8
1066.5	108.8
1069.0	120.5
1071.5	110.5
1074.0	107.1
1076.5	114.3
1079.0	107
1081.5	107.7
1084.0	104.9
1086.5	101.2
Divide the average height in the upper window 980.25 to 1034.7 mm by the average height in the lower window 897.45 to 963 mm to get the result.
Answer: 1.31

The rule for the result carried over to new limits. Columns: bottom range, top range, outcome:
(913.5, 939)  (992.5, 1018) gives 1.53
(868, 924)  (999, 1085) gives 1.28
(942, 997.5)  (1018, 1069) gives 1.13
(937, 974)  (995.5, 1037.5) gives 1.19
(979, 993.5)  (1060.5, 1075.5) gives 1.12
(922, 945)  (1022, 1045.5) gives 1.38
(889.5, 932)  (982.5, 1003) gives 1.33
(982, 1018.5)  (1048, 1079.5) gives 1.06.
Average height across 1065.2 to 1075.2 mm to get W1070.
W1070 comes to 112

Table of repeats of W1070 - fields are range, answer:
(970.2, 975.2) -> 98.6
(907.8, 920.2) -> 78.2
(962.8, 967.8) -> 93.5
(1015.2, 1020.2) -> 102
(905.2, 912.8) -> 84.3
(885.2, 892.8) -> 84.5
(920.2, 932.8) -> 61.8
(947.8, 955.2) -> 80.4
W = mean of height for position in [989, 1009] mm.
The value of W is 103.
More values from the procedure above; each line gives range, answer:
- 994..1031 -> 105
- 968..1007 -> 100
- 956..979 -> 93.3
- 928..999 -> 90.1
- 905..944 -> 75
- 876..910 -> 85.9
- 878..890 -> 85.1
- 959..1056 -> 102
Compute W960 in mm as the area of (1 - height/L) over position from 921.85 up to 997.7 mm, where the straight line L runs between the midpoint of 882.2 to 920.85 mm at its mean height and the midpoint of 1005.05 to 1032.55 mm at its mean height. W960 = 5.3 mm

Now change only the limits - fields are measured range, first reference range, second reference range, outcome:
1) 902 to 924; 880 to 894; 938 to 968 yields 2.08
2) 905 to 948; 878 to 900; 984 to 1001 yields 7.33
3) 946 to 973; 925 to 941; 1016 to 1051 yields -2.43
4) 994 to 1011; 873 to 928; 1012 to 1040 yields -1.17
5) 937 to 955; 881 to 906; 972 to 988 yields 1.78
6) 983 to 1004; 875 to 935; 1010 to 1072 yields -1.34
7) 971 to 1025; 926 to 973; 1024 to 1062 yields -4.67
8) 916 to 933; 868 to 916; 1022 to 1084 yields 4.92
